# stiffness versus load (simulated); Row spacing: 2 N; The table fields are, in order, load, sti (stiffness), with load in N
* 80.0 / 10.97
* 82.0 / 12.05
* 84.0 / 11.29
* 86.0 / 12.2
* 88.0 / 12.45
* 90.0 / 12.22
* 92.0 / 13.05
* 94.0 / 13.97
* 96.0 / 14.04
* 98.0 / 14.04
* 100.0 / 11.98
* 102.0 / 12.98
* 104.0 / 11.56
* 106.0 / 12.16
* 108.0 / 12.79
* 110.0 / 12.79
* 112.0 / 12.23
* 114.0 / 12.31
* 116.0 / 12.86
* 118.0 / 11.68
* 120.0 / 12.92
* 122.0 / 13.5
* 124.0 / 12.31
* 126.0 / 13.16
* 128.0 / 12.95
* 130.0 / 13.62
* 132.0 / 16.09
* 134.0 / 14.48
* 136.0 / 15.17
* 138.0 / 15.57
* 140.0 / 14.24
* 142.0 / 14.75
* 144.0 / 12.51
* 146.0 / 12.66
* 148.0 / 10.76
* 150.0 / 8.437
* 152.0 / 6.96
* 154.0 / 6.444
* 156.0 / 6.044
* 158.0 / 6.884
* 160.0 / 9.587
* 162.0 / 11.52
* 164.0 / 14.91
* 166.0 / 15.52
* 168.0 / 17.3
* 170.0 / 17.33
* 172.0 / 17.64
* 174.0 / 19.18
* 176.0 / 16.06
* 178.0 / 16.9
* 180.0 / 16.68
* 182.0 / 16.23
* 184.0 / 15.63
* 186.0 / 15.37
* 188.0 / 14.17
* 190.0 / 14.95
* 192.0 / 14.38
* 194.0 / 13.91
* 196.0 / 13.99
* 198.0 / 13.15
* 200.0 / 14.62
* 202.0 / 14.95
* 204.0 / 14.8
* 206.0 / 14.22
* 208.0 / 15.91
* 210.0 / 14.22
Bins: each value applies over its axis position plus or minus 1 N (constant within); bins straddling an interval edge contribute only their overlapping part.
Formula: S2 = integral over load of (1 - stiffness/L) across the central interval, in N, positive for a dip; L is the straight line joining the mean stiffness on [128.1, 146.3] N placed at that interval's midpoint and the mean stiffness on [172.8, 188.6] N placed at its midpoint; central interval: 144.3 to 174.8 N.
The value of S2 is 6.8 N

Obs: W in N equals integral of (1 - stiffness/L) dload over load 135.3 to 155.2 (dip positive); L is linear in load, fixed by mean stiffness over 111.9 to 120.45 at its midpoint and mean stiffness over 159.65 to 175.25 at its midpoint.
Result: 3.5 N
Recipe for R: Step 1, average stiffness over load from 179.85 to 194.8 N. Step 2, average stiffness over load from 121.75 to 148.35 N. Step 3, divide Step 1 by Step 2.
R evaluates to 1.1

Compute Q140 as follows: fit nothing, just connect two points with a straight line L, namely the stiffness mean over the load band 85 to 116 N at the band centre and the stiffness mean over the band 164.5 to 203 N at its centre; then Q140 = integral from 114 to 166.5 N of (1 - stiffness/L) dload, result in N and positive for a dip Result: 7.3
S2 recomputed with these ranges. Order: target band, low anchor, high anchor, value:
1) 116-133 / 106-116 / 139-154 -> -1.8 N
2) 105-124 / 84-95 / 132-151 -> 0.6 N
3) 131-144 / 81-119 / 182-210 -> -1.4 N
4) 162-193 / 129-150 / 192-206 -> -4.3 N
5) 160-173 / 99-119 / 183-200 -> -1.3 N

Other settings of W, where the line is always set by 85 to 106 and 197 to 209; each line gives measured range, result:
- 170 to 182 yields -2.59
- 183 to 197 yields -0.23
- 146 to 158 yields 4.95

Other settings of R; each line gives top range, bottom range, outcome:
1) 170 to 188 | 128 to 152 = 1.26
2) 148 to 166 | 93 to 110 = 0.72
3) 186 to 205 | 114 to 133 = 1.09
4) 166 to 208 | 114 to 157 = 1.27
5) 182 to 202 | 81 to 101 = 1.15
